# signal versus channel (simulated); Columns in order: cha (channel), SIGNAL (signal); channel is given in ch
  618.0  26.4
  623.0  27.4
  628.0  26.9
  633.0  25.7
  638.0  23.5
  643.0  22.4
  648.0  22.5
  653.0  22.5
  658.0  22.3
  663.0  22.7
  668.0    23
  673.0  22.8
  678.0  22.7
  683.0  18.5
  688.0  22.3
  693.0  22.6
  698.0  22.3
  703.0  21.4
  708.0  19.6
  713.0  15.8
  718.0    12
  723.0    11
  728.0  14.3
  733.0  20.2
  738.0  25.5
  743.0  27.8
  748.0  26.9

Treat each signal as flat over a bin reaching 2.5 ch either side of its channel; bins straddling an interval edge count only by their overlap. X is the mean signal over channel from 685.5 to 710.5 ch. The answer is 21.6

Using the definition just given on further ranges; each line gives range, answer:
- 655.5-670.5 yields 22.7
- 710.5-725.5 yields 12.9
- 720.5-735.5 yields 15.2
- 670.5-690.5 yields 21.6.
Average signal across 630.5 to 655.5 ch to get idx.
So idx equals 23.3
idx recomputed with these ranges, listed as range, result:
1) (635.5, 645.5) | 22.9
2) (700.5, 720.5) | 17.2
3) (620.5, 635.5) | 26.7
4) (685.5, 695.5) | 22.4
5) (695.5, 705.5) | 21.9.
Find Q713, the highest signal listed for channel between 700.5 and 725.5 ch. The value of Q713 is 21.4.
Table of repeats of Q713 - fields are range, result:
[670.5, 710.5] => 22.8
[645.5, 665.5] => 22.7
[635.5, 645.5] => 23.5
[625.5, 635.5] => 26.9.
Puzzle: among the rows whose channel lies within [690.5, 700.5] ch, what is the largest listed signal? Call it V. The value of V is 22.6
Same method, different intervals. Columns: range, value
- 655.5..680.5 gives 23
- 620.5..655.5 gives 27.4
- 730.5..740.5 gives 25.5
